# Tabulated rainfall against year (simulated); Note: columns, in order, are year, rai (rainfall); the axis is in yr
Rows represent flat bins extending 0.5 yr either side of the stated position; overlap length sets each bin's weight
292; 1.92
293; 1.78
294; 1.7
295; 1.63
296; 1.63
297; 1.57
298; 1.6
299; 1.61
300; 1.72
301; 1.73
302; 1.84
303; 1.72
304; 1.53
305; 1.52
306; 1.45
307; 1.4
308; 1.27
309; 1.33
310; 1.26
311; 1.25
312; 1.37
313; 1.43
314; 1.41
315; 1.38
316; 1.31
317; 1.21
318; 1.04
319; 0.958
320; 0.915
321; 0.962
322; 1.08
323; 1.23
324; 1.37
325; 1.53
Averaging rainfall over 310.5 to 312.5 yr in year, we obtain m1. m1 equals 1.31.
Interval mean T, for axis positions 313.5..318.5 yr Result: 1.27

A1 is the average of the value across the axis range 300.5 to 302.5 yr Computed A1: 1.79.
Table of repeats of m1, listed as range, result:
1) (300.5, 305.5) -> 1.67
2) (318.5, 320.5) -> 0.936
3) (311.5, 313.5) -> 1.4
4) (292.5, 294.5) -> 1.74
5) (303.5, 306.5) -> 1.5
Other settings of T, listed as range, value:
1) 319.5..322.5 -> 0.986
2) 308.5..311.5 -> 1.28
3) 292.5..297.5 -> 1.66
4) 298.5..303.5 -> 1.72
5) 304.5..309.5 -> 1.39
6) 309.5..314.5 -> 1.34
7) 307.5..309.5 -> 1.3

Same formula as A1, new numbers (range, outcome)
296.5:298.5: 1.58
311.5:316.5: 1.38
